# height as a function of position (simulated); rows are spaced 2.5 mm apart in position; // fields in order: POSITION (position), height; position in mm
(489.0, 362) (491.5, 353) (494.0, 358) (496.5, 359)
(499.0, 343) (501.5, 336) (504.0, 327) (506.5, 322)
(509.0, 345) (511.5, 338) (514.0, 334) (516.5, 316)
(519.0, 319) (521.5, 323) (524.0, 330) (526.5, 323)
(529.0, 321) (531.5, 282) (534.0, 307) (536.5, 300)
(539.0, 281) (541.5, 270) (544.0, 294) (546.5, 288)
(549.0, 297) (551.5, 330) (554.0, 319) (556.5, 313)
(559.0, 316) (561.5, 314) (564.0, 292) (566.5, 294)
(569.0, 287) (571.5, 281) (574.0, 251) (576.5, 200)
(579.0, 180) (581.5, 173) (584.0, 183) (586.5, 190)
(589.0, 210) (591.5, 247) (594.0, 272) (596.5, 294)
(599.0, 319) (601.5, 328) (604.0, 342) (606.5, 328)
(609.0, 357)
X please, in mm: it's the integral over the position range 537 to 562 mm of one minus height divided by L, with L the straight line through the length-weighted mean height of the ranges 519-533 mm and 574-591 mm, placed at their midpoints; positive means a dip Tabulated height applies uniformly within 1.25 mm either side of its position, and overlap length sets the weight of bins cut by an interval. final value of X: -3.5 mm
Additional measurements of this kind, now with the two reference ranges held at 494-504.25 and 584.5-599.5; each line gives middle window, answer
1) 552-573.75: -1.7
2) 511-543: 0.6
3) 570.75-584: 2.7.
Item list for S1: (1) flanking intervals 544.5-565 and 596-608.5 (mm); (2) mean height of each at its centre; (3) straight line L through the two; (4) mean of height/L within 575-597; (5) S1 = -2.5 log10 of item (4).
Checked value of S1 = 0.44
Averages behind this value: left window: 308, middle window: 214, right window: 326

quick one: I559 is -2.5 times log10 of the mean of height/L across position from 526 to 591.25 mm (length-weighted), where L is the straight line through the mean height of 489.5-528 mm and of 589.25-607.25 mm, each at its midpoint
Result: 0.16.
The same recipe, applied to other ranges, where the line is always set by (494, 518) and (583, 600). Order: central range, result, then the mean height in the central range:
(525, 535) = 0.007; 309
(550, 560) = -0.126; 319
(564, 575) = -0.047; 280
